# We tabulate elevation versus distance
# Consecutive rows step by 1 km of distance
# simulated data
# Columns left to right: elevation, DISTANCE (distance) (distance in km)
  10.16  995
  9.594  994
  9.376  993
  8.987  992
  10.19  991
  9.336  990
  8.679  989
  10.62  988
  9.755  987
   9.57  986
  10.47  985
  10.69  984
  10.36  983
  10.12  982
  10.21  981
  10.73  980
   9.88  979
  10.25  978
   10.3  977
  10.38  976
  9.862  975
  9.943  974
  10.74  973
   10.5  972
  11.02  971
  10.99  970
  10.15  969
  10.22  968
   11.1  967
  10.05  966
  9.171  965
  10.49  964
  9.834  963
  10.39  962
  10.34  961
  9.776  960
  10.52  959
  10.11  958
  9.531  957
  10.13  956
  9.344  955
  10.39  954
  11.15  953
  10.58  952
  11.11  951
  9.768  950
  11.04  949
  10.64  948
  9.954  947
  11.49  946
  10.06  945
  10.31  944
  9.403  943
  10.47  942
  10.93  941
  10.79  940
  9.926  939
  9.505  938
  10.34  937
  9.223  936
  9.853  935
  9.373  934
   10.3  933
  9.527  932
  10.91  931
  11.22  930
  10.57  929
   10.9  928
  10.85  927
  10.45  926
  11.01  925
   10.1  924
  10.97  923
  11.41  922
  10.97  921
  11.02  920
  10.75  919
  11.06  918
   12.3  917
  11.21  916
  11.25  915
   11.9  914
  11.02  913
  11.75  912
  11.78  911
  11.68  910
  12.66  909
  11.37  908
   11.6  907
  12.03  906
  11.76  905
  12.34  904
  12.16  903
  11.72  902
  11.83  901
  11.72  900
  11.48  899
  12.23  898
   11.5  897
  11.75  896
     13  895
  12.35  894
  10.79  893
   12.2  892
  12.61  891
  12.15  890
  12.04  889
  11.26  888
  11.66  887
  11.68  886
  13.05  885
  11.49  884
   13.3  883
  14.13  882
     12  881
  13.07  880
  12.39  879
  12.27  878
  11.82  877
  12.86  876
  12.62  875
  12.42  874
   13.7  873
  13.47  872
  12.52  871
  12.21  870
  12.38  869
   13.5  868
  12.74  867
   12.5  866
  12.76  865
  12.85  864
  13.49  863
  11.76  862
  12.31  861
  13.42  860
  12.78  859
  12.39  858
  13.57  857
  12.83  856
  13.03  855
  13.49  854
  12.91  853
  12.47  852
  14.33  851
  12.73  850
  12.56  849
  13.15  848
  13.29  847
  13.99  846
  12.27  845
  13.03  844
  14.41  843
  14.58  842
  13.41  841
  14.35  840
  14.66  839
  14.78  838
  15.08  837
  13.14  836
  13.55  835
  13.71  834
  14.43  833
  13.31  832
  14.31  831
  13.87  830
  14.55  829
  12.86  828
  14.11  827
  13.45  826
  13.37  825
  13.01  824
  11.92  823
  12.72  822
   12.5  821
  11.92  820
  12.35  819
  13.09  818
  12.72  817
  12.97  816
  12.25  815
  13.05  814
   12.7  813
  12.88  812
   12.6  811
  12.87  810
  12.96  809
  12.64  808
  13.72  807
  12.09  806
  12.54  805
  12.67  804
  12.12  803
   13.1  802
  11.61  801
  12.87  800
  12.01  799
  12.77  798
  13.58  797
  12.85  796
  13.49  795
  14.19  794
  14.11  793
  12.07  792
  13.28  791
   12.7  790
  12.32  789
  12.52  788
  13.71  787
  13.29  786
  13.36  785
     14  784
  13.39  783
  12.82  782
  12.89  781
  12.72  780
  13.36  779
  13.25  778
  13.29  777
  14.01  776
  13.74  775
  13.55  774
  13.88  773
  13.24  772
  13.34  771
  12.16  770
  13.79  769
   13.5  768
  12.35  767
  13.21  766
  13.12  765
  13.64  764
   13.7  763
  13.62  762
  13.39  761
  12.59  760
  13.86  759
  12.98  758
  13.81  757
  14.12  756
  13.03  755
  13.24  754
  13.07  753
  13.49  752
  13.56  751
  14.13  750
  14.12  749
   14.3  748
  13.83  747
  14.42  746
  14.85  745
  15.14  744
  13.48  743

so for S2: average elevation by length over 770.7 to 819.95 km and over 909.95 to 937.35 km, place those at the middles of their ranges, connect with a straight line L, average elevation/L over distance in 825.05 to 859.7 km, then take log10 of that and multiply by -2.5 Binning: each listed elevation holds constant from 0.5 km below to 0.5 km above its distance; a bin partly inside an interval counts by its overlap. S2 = -0.11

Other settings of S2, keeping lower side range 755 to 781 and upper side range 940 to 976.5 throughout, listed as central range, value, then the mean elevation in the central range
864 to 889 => -0.084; 12.6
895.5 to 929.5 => -0.037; 11.4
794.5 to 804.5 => 0.013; 12.7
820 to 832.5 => -0.072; 13.3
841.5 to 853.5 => -0.104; 13.3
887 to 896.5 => -0.056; 12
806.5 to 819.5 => -0.016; 12.8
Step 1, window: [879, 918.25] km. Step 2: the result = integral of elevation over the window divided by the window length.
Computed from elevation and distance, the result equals 12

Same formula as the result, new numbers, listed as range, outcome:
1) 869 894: 12.4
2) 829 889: 13.1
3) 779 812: 12.9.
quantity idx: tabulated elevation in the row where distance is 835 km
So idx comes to 13.55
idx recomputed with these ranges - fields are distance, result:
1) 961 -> 10.34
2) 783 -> 13.39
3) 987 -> 9.755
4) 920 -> 11.02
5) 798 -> 12.77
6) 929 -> 10.57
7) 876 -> 12.86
